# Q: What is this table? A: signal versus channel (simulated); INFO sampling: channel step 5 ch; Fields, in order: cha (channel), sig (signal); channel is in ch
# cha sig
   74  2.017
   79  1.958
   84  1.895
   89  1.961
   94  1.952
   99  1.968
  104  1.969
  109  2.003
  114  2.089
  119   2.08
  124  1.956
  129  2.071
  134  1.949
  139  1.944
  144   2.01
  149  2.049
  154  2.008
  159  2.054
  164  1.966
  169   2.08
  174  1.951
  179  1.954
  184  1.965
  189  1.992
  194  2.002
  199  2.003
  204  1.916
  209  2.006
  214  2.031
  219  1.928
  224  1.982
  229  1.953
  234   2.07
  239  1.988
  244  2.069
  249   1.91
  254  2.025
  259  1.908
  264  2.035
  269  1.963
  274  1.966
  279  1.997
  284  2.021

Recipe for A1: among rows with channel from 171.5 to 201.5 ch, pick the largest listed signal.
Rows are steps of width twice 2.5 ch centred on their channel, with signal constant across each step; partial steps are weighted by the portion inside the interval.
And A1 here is 2.003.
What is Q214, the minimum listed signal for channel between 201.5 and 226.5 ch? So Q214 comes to 1.916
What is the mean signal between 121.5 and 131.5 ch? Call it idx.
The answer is 2.01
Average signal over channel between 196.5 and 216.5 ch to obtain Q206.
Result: 1.99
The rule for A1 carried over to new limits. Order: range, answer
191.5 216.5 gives 2.031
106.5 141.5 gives 2.089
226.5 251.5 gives 2.07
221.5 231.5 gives 1.982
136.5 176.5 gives 2.08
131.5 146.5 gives 2.01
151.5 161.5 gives 2.054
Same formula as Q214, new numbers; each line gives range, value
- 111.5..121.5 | 2.08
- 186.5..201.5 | 1.992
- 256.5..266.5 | 1.908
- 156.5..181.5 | 1.951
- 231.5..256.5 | 1.91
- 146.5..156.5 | 2.008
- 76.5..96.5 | 1.895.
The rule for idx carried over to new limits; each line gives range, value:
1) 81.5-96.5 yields 1.94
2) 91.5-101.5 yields 1.96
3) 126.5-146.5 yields 1.99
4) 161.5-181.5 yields 1.99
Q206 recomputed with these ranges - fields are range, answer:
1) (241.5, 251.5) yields 1.99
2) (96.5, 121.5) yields 2.02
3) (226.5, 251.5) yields 2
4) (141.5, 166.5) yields 2.02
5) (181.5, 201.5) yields 1.99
